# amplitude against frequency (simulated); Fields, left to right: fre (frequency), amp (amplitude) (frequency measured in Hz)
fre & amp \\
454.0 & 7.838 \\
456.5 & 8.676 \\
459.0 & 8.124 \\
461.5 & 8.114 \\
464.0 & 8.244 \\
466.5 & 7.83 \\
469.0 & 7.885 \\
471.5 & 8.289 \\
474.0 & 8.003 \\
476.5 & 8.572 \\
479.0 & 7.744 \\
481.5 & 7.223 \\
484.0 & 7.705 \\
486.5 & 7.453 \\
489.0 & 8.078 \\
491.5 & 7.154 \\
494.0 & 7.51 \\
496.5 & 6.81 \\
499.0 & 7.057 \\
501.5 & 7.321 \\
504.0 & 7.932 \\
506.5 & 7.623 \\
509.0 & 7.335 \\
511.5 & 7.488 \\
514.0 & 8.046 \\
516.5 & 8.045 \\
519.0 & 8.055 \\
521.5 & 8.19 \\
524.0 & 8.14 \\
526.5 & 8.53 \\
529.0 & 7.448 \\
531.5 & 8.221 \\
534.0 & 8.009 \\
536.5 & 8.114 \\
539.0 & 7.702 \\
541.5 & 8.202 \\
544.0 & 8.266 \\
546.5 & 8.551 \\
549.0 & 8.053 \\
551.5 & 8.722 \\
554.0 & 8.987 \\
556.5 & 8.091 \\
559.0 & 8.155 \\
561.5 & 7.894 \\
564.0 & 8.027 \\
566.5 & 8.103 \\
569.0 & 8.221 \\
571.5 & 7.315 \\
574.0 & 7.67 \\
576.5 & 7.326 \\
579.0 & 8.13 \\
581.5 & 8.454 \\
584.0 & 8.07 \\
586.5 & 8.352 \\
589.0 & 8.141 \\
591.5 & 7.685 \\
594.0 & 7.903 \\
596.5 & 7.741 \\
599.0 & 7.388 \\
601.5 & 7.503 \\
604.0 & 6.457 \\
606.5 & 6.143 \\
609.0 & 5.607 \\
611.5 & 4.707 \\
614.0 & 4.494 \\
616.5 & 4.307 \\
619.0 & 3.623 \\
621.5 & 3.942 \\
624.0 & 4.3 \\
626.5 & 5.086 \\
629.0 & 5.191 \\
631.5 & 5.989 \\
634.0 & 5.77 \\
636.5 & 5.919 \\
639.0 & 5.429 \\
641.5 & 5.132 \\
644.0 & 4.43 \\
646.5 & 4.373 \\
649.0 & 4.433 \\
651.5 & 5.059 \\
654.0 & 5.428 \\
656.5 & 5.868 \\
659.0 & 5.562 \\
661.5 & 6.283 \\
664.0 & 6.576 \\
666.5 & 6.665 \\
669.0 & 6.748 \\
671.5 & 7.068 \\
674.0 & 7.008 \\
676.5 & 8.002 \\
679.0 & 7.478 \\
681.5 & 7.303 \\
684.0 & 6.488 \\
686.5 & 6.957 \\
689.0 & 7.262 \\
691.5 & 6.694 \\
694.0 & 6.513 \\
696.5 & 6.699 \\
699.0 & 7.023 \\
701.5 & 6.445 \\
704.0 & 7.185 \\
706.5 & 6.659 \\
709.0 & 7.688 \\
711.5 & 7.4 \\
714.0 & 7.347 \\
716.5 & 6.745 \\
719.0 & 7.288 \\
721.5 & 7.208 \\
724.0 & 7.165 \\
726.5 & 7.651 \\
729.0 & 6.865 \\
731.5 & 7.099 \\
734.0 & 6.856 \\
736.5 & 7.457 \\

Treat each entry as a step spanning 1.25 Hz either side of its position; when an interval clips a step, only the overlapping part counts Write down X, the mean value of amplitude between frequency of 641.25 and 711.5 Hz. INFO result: 6.43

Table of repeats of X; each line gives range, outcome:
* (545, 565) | 8.31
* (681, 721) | 6.98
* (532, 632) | 7.13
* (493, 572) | 7.95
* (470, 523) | 7.7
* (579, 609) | 7.56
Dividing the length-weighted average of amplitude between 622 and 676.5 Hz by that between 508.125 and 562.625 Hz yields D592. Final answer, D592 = 0.70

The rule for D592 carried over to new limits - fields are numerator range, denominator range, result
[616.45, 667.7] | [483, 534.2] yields 0.68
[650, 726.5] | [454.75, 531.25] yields 0.87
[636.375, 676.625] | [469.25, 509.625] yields 0.76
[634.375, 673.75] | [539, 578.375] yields 0.70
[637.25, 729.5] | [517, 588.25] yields 0.81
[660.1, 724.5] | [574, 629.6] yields 1.09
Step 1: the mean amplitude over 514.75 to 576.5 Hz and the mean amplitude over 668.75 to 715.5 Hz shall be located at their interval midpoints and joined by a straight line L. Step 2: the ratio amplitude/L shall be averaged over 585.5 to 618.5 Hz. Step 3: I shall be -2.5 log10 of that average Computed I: 0.17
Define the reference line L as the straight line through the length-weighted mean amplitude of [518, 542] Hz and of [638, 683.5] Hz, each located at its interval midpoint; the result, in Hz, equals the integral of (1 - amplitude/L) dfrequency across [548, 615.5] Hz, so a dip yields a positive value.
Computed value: -2.1 Hz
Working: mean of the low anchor 8.06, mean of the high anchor 6.06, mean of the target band 7.52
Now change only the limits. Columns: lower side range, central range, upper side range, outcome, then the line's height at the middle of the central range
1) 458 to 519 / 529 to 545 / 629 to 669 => -2.2 Hz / 7.08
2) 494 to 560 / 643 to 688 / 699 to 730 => 6.8 Hz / 7.35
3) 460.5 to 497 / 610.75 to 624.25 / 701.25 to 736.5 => 5.8 Hz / 7.42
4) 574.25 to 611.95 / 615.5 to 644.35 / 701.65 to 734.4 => 9.3 Hz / 7.31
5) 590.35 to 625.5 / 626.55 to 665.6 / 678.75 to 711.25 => 5.5 Hz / 6.32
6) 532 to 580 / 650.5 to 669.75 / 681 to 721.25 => 3.4 Hz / 7.29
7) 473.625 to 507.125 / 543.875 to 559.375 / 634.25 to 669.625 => -3.7 Hz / 6.81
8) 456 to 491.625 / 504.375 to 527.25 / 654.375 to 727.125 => -0.5 Hz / 7.75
